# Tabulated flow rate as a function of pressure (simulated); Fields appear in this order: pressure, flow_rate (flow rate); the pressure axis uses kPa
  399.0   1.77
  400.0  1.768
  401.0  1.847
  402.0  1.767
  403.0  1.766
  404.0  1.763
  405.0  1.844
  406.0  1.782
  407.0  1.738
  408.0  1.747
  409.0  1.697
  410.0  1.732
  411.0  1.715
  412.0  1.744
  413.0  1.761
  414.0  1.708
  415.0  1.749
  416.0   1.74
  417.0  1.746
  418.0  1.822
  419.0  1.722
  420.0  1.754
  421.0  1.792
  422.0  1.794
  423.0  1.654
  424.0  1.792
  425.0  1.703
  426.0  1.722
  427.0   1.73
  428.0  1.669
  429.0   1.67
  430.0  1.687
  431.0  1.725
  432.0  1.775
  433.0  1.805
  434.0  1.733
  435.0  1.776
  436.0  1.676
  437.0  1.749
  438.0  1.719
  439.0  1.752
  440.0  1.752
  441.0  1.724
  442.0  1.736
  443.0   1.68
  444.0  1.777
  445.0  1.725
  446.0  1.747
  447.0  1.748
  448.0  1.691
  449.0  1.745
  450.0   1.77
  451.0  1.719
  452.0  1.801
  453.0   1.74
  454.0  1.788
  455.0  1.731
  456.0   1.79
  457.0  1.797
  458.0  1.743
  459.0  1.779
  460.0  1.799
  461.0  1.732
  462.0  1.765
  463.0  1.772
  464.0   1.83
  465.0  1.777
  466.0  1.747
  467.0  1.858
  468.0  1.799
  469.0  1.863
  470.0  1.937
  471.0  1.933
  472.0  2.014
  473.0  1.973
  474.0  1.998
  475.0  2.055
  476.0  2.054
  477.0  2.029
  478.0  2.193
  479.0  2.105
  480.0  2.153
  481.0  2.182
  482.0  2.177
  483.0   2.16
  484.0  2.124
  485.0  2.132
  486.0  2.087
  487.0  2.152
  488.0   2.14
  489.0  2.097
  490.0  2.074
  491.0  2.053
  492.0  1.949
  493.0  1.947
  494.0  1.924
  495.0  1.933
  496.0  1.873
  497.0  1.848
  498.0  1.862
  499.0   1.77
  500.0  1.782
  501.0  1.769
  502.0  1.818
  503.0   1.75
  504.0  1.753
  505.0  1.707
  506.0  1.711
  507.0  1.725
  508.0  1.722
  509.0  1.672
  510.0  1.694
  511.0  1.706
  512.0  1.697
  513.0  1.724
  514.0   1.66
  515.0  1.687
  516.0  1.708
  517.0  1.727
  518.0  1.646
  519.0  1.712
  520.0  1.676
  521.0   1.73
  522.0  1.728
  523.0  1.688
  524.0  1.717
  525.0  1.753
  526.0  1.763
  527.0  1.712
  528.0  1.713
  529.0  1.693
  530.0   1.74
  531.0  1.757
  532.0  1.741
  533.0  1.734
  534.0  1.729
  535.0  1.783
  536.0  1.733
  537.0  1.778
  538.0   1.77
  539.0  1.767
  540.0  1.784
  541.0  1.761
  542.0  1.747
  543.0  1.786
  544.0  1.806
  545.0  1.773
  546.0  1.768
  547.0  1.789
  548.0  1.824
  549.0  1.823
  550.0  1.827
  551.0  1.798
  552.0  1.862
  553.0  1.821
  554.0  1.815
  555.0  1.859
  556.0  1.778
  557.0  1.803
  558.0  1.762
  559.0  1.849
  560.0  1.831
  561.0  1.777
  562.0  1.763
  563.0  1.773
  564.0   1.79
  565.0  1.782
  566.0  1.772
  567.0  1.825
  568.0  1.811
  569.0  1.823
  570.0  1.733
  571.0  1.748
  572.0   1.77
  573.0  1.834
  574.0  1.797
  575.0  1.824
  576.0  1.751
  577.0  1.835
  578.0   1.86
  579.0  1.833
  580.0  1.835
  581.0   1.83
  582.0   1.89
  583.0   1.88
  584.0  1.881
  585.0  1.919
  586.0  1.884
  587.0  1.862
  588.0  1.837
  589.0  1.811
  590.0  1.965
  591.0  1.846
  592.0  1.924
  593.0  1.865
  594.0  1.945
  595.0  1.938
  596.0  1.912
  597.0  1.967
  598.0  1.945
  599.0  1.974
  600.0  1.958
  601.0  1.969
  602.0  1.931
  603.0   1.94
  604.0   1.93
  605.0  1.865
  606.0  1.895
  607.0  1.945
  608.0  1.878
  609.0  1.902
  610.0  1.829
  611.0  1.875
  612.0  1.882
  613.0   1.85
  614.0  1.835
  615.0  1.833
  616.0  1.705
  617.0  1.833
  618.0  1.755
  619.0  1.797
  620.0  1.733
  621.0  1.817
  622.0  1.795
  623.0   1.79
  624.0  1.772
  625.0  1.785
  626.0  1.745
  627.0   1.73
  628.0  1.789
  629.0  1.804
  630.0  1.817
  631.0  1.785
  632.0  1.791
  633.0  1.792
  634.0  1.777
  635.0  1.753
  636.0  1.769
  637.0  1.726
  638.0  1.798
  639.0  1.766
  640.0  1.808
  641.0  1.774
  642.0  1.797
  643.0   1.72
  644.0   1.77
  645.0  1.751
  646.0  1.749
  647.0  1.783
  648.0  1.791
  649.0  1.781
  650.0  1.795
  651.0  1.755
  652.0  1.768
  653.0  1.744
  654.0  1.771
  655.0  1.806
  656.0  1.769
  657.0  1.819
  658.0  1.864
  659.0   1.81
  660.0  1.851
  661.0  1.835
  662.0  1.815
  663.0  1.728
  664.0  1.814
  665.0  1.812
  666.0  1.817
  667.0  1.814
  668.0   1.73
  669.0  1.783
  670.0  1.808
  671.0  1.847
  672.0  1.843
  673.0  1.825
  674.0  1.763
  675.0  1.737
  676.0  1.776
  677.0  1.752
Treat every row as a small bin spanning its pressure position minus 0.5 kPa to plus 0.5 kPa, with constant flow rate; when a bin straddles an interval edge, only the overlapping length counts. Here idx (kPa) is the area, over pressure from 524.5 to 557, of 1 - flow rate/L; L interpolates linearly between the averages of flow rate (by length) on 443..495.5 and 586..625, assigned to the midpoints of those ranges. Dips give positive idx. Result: 2.0 kPa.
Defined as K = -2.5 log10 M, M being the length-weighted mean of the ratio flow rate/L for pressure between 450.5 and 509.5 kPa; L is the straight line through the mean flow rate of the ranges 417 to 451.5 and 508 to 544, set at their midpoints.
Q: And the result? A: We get -0.101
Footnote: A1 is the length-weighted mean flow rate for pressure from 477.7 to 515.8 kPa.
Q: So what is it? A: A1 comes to 1.91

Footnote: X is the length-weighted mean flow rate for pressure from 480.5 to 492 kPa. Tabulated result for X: 2.12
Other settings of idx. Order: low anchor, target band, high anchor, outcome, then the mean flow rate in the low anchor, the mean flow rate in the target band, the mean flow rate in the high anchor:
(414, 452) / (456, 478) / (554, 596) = -1.4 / 1.74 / 1.87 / 1.83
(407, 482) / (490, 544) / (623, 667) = 0.9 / 1.8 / 1.76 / 1.78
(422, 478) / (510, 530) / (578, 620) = 1.4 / 1.79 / 1.71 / 1.88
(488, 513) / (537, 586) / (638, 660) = 0.1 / 1.83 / 1.81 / 1.78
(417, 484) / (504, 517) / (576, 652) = 0.9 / 1.82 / 1.7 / 1.83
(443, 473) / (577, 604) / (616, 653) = -1.8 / 1.79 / 1.9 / 1.78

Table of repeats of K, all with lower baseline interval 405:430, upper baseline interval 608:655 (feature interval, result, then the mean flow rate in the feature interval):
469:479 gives -0.15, 2.02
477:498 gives -0.17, 2.06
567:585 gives -0.03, 1.82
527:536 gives 0.02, 1.73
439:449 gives 0.01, 1.73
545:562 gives -0.02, 1.81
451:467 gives -0.02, 1.77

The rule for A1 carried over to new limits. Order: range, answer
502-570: 1.76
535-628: 1.83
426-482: 1.82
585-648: 1.84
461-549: 1.84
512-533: 1.71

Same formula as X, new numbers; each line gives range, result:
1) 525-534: 1.73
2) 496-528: 1.73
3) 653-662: 1.81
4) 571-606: 1.88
